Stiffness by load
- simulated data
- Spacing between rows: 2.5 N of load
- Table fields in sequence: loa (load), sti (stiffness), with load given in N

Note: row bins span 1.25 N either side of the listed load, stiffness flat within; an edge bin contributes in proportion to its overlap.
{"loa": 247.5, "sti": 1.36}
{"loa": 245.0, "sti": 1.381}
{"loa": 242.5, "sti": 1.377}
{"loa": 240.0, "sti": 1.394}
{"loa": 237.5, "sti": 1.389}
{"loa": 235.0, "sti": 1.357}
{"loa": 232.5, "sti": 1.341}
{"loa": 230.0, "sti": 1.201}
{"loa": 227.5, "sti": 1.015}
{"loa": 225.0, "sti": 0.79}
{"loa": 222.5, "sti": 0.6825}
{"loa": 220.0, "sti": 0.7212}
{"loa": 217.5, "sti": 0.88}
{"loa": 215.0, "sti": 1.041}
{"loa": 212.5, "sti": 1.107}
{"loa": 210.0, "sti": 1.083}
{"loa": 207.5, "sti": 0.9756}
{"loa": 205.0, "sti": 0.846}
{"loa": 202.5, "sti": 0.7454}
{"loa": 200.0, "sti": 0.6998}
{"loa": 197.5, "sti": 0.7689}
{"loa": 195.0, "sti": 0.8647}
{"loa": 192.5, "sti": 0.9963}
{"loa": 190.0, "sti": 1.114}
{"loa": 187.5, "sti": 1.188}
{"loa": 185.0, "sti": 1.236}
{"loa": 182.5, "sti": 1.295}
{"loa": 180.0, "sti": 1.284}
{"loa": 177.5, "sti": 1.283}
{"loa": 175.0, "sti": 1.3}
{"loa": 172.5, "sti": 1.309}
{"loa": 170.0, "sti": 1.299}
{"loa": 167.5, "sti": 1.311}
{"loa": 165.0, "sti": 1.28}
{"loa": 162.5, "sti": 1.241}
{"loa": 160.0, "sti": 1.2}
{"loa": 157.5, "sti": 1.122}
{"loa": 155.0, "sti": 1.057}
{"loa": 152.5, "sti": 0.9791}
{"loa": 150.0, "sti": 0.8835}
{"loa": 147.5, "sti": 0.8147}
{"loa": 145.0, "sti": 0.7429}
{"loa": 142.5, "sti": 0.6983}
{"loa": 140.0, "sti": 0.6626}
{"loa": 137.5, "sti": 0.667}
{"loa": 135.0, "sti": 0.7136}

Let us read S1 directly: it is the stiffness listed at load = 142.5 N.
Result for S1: 0.6983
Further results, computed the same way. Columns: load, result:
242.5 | 1.377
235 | 1.357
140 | 0.6626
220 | 0.7212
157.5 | 1.122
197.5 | 0.7689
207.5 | 0.9756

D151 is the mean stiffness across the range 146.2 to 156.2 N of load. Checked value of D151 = 0.932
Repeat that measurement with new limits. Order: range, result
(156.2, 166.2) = 1.21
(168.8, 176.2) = 1.3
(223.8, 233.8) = 1.09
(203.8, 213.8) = 1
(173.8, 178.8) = 1.29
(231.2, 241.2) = 1.37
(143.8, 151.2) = 0.814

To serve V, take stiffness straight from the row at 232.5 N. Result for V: 1.341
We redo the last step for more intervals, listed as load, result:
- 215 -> 1.041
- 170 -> 1.299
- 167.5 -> 1.311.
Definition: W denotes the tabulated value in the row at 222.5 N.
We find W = 0.6825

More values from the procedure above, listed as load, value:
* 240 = 1.394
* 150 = 0.8835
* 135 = 0.7136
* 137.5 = 0.667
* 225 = 0.79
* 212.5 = 1.107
